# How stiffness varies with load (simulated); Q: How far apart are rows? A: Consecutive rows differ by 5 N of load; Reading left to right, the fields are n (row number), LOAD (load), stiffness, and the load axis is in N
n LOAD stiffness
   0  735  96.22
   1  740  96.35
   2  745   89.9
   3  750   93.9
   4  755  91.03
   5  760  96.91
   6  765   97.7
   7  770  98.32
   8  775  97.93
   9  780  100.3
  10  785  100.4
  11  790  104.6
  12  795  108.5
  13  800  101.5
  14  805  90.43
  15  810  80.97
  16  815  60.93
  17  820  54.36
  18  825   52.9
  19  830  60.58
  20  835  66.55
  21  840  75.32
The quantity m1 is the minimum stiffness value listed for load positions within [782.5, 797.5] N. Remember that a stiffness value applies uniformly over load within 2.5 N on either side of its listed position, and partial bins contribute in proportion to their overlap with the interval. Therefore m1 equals 100.4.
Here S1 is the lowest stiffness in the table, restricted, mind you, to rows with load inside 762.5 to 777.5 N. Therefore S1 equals 97.7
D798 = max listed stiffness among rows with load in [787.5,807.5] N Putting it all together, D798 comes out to 108.5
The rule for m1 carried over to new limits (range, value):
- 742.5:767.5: 89.9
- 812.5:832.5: 52.9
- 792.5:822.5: 54.36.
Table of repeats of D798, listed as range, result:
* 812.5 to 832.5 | 60.93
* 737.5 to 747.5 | 96.35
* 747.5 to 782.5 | 100.3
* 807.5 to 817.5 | 80.97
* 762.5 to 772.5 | 98.32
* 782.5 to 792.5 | 104.6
